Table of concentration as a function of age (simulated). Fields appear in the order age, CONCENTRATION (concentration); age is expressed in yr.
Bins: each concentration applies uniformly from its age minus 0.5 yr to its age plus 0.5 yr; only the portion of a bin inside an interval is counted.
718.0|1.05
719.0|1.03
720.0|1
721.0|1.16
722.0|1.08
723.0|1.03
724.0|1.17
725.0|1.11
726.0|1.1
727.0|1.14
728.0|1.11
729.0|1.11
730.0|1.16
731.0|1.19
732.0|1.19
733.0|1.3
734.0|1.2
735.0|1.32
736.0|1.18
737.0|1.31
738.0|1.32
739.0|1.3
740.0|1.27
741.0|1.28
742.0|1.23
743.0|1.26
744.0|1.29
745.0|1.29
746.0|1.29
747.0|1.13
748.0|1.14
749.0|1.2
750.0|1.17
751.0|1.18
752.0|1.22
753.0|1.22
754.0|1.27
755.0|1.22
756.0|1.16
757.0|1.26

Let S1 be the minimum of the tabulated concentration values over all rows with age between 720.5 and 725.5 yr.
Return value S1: 1.03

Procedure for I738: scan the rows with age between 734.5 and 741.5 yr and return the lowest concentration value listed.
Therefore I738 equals 1.18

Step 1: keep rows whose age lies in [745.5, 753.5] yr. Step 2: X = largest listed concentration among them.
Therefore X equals 1.29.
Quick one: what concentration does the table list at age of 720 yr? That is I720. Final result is 1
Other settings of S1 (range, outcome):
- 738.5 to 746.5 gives 1.23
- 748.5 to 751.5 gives 1.17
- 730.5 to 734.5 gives 1.19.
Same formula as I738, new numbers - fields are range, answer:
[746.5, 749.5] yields 1.13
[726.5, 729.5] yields 1.11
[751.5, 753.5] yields 1.22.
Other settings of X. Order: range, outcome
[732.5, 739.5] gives 1.32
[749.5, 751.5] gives 1.18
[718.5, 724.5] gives 1.17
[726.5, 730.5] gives 1.16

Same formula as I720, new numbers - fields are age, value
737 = 1.31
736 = 1.18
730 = 1.16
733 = 1.3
